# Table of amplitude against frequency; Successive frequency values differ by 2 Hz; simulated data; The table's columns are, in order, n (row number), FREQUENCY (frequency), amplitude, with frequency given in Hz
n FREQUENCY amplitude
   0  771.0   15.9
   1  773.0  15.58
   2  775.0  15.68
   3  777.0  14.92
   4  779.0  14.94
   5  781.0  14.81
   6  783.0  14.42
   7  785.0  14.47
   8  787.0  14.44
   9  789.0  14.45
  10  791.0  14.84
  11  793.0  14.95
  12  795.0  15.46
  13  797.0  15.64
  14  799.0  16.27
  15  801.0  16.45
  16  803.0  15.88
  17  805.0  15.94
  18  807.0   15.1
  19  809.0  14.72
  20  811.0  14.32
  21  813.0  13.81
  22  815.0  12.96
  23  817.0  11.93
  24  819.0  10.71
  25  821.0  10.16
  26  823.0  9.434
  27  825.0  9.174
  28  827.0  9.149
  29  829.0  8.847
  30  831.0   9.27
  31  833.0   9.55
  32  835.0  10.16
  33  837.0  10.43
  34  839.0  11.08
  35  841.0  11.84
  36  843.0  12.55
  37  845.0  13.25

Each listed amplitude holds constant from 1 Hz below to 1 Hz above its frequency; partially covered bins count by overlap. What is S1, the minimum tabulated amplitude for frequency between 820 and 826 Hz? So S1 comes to 9.174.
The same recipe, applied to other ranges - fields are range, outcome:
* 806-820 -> 10.71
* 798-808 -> 15.1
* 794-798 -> 15.46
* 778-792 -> 14.42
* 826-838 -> 8.847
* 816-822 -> 10.16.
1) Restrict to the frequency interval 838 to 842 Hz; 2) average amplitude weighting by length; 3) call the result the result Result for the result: 11.5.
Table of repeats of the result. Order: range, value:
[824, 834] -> 9.2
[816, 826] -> 10.3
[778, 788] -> 14.6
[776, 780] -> 14.9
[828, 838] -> 9.65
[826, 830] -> 9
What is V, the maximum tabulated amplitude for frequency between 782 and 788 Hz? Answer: 14.47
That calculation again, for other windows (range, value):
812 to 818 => 13.81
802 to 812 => 15.94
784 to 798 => 15.64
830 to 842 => 11.84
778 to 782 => 14.94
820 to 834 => 10.16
